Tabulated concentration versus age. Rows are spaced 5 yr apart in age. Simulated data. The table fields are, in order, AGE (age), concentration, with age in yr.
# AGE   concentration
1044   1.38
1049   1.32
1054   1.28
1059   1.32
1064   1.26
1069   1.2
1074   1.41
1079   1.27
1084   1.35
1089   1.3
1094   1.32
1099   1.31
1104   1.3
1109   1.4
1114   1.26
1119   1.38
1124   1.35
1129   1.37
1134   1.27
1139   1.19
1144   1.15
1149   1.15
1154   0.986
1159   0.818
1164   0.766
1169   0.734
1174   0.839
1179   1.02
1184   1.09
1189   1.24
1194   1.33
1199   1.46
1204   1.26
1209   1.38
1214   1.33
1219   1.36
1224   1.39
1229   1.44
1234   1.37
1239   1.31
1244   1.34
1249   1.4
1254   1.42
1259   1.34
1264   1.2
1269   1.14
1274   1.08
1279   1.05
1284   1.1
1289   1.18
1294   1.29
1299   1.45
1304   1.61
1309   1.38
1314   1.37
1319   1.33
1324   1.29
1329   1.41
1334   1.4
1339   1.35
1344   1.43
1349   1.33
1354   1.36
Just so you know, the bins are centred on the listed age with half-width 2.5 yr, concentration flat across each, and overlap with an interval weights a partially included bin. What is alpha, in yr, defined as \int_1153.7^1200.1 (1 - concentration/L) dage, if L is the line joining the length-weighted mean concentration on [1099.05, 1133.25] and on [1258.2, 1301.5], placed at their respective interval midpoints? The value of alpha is 9.6 yr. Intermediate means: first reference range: 1.34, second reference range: 1.2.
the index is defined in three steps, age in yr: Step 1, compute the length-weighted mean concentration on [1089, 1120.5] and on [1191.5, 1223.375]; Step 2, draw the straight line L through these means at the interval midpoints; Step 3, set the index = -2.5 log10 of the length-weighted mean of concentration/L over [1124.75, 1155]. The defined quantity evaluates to 0.111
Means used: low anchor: 1.32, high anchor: 1.36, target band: 1.21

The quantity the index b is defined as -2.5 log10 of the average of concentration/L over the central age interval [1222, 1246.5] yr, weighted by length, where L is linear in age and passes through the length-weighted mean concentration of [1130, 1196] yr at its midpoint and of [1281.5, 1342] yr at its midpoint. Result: -0.151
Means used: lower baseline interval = 1.05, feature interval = 1.37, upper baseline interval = 1.35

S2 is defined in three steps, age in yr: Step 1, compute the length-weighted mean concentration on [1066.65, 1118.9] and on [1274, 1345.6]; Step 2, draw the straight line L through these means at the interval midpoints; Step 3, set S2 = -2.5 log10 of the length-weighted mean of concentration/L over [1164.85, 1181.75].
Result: 0.47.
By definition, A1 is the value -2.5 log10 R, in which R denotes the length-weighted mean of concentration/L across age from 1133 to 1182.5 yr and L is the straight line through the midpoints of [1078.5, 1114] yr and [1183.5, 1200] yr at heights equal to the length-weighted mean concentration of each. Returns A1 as 0.30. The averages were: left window 1.32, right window 1.29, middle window 0.986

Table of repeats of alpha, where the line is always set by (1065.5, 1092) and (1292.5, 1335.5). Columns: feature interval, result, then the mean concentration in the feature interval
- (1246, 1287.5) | 4.8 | 1.22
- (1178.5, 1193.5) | 2.1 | 1.16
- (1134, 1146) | 1.2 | 1.19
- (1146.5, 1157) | 2.2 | 1.06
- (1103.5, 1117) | -0.1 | 1.33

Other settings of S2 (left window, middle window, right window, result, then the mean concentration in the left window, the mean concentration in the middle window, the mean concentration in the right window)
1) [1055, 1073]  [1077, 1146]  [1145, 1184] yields -0.18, 1.27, 1.3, 0.923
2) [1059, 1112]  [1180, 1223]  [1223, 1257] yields 0.05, 1.31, 1.3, 1.38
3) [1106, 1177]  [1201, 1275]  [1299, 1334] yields -0.04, 1.12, 1.32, 1.4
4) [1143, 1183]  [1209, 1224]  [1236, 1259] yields -0.13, 0.931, 1.36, 1.36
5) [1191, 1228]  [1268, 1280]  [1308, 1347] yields 0.25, 1.36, 1.09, 1.37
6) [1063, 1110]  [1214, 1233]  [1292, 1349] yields -0.02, 1.31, 1.39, 1.39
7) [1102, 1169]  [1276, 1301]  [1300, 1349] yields 0.12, 1.17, 1.21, 1.39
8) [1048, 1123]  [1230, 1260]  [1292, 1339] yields 0.00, 1.31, 1.37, 1.39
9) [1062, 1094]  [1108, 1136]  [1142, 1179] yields -0.21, 1.3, 1.34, 0.924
